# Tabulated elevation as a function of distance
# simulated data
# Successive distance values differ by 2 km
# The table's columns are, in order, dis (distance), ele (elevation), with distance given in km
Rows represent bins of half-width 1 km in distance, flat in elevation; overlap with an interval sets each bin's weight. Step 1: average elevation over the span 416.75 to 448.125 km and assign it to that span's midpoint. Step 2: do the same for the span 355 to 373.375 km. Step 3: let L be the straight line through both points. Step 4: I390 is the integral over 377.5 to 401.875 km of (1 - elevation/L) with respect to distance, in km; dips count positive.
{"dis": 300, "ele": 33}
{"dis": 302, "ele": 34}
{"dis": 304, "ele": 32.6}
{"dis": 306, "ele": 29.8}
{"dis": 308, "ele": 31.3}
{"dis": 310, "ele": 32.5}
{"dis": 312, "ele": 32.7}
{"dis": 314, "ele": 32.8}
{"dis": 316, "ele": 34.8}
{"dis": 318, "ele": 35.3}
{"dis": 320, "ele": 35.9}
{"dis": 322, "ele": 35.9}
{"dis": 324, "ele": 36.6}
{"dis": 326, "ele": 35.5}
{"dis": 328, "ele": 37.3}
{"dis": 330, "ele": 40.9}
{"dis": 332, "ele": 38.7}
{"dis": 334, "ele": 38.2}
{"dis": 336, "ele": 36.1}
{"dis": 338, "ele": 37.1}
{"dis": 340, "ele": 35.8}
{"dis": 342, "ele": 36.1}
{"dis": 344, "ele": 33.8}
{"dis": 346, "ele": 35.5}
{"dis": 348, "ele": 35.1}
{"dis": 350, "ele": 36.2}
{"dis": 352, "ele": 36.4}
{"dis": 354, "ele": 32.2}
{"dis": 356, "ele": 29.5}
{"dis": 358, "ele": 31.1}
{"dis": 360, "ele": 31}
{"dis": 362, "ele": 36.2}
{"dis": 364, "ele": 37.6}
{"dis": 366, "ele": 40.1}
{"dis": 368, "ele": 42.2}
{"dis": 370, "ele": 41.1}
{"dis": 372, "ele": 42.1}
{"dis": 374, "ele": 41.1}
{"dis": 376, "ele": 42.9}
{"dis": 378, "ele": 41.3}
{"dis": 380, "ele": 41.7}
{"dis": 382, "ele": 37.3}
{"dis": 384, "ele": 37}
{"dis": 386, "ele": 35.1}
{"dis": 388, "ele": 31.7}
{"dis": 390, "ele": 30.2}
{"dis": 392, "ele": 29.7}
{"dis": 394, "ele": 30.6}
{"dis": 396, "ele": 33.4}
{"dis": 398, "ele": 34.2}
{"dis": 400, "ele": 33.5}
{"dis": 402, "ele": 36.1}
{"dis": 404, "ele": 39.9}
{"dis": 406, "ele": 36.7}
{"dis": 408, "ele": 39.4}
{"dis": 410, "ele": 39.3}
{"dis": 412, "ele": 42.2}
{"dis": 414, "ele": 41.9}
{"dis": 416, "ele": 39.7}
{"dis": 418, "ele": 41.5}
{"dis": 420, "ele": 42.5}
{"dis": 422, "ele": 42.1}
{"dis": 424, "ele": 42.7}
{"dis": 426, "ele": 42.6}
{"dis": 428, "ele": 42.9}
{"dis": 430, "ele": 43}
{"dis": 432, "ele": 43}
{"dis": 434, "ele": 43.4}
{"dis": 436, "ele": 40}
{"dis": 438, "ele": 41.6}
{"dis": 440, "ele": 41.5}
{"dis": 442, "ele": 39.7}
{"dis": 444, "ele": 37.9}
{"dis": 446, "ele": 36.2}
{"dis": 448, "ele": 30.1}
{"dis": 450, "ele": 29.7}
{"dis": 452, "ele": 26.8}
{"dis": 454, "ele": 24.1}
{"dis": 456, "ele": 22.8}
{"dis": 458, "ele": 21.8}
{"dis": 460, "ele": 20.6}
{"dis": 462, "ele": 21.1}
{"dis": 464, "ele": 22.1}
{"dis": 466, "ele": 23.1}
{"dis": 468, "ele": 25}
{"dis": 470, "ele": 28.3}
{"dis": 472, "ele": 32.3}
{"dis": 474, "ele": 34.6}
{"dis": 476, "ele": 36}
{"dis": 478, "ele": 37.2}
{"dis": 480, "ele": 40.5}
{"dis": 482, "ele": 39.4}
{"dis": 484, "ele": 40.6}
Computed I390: 2.4 km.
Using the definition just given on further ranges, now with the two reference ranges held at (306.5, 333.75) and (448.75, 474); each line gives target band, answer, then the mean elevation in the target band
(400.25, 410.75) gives -3.11 km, 37.9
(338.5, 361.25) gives -0.49 km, 34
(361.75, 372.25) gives -2.62 km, 40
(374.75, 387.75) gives -3.27 km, 38.8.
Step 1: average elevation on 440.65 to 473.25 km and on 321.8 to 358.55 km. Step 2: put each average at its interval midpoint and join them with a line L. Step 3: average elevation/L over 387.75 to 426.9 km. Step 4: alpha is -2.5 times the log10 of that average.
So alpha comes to -0.21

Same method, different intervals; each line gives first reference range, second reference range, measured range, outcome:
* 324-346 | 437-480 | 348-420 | -0.08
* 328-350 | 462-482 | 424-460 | -0.10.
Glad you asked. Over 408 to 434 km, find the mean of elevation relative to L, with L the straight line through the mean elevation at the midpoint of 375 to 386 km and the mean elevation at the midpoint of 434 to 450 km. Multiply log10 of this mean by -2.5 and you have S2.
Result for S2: -0.09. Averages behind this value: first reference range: 39.6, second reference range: 37.9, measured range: 41.9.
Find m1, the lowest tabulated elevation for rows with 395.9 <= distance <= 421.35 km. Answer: 33.4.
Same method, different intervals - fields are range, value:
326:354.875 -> 32.2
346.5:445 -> 29.5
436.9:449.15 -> 30.1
